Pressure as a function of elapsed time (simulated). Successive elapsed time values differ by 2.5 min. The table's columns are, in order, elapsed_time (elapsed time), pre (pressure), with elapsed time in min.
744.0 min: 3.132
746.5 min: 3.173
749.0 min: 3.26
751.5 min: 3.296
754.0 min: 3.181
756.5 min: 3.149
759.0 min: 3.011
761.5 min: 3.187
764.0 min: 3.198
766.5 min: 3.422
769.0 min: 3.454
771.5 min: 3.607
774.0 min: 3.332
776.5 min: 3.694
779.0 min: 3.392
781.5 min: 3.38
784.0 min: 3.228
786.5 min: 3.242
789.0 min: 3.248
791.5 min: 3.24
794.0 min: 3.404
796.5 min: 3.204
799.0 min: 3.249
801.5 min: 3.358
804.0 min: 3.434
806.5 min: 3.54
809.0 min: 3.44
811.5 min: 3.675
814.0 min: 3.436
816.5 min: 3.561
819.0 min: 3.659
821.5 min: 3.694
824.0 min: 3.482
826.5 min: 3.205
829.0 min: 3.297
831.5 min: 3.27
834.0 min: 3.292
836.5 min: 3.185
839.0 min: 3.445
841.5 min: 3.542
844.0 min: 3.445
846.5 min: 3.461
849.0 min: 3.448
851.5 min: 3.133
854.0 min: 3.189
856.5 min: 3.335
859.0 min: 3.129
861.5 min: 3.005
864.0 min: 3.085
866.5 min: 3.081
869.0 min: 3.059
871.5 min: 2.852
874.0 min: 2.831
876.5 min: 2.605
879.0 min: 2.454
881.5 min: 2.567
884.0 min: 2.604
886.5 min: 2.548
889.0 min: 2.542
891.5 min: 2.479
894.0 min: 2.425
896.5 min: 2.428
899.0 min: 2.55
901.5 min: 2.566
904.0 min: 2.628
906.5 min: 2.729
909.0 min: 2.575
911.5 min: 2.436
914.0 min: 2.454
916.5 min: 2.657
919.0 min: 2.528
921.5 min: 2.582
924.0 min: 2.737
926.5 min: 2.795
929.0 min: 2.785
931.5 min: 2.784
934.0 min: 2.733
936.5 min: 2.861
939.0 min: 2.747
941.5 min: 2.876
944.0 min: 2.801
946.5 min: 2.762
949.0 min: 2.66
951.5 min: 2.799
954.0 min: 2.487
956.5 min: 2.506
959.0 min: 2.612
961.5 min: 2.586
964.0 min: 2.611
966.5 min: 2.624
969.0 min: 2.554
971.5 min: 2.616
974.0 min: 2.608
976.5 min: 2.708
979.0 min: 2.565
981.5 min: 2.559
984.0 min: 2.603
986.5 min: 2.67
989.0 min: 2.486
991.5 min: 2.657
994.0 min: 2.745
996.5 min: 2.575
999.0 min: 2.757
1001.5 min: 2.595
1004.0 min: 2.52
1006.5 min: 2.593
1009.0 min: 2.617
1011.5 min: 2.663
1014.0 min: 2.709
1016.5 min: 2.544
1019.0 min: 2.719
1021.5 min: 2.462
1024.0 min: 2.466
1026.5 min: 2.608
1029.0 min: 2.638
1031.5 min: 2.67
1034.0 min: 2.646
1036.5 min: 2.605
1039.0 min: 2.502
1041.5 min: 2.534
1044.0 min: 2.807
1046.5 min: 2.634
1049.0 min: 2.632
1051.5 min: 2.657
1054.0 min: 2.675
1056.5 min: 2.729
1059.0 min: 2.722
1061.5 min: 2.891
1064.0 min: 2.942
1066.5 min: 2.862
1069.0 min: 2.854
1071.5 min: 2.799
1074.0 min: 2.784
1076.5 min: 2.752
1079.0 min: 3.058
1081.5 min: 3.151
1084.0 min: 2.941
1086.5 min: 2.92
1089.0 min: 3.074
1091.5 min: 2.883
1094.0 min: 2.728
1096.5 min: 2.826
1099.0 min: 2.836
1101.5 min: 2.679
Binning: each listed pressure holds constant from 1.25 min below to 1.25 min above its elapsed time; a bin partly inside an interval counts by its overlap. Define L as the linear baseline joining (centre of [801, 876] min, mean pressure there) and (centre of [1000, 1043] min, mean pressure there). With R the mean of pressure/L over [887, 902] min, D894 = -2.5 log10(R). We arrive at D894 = 0.232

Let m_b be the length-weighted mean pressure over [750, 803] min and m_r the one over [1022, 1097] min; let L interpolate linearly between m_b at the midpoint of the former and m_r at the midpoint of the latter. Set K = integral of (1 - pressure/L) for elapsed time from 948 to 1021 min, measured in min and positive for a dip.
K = 7.3 min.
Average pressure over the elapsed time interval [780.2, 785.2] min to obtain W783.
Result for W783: 3.31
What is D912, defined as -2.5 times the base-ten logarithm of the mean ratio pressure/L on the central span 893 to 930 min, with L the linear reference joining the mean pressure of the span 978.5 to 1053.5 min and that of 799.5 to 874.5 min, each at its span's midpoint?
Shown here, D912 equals 0.17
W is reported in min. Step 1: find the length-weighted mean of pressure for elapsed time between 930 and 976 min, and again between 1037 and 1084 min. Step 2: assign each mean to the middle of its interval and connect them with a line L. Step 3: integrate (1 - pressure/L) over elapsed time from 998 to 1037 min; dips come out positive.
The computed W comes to 1.8 min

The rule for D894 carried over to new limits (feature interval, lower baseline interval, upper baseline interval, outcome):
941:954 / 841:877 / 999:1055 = 0.048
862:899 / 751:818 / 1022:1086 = 0.170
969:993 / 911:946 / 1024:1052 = 0.024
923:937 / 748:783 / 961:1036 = 0.017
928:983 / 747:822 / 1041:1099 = 0.140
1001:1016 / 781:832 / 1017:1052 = 0.035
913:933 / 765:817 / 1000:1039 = 0.105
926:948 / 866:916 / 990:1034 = -0.071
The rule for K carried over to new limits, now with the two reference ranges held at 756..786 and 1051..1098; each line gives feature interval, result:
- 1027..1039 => 1.2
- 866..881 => 1.8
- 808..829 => -1.6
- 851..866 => 0.3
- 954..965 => 1.7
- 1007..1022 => 1.7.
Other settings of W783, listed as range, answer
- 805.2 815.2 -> 3.52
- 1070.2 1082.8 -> 2.91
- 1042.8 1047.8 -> 2.72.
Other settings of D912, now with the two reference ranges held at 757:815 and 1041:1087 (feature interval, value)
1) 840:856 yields -0.04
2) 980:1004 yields 0.13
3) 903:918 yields 0.21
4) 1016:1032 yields 0.12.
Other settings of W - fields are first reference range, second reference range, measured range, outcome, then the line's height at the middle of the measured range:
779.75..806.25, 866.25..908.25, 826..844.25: -2.00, 3.01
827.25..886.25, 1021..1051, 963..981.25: 1.11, 2.78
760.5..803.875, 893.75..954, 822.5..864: -3.37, 3.05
